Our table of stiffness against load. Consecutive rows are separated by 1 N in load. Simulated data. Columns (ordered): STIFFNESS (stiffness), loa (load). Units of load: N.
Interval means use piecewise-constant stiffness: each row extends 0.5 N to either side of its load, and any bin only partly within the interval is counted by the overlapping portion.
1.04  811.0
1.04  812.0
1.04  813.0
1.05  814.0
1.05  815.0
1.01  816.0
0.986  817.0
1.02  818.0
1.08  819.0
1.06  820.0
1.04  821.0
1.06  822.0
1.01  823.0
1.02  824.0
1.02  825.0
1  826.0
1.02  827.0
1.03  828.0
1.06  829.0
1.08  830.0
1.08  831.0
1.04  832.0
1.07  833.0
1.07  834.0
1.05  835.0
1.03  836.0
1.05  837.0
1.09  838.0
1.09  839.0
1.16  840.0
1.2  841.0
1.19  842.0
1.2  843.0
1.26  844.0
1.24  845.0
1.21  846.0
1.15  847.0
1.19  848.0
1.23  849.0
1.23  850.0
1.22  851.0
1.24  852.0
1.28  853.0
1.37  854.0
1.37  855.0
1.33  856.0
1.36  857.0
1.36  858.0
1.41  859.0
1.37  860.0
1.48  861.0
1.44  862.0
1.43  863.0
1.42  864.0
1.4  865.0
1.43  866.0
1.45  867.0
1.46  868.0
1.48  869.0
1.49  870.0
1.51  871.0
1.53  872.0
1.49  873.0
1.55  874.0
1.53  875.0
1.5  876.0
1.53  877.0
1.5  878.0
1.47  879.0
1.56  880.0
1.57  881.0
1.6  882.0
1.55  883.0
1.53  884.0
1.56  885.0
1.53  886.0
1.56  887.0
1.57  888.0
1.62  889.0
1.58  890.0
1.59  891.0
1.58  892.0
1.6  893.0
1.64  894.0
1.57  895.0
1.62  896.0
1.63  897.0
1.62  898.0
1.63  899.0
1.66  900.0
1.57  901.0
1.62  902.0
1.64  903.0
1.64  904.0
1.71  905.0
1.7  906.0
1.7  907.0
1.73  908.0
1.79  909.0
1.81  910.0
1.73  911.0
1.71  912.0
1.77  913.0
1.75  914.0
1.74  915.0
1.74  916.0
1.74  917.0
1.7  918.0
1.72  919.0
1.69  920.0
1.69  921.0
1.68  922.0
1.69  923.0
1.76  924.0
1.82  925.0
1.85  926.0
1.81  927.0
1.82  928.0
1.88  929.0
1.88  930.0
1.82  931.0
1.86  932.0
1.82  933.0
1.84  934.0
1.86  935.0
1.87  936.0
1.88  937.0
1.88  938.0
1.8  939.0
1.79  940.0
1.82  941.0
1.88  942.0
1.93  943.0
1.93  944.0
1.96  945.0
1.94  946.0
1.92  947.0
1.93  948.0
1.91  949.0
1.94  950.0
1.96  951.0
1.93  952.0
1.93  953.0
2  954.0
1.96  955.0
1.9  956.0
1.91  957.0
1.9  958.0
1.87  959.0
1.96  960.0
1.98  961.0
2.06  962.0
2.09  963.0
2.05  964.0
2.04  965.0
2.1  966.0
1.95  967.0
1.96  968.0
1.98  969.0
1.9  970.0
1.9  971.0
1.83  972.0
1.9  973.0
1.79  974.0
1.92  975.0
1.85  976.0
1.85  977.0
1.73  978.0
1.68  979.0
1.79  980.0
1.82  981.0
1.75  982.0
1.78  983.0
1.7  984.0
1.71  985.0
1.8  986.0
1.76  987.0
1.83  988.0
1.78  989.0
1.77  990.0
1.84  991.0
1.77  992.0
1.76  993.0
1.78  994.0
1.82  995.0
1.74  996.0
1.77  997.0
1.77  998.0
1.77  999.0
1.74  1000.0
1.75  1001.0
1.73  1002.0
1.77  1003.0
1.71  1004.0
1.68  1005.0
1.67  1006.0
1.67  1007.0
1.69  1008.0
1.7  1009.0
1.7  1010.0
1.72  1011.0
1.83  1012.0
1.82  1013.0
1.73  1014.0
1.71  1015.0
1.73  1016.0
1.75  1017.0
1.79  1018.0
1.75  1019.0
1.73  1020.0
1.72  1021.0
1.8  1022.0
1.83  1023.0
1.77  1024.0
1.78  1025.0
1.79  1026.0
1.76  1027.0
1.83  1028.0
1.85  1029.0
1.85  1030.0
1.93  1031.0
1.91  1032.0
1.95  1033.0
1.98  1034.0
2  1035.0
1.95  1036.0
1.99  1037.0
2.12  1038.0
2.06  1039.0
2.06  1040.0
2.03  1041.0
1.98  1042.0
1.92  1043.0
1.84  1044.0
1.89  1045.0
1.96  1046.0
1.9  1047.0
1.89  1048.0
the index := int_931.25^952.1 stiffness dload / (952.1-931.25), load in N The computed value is 1.89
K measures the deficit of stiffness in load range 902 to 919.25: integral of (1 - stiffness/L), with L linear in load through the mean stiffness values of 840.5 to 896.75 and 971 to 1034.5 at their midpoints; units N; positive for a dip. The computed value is -2.0 N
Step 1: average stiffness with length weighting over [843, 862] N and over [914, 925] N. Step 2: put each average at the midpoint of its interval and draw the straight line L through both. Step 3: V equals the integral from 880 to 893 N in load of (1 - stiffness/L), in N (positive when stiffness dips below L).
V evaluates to -0.5 N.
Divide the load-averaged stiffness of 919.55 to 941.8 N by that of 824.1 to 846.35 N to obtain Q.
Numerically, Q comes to 1.65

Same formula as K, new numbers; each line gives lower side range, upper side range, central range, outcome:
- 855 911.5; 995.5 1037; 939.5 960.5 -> -3.13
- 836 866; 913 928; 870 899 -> -1.17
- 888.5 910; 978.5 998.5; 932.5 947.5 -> -1.52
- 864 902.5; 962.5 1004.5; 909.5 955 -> -3.97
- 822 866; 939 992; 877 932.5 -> -4.70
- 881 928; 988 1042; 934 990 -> -4.64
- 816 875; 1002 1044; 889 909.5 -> -3.35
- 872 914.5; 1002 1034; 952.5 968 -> -2.55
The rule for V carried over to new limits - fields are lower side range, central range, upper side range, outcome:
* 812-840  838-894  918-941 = -3.0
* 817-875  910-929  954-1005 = -2.2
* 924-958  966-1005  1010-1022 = 0.1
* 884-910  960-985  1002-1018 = -2.9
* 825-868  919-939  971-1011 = -3.6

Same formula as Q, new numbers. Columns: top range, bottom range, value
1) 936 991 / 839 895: 1.33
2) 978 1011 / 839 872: 1.32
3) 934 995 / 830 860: 1.57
